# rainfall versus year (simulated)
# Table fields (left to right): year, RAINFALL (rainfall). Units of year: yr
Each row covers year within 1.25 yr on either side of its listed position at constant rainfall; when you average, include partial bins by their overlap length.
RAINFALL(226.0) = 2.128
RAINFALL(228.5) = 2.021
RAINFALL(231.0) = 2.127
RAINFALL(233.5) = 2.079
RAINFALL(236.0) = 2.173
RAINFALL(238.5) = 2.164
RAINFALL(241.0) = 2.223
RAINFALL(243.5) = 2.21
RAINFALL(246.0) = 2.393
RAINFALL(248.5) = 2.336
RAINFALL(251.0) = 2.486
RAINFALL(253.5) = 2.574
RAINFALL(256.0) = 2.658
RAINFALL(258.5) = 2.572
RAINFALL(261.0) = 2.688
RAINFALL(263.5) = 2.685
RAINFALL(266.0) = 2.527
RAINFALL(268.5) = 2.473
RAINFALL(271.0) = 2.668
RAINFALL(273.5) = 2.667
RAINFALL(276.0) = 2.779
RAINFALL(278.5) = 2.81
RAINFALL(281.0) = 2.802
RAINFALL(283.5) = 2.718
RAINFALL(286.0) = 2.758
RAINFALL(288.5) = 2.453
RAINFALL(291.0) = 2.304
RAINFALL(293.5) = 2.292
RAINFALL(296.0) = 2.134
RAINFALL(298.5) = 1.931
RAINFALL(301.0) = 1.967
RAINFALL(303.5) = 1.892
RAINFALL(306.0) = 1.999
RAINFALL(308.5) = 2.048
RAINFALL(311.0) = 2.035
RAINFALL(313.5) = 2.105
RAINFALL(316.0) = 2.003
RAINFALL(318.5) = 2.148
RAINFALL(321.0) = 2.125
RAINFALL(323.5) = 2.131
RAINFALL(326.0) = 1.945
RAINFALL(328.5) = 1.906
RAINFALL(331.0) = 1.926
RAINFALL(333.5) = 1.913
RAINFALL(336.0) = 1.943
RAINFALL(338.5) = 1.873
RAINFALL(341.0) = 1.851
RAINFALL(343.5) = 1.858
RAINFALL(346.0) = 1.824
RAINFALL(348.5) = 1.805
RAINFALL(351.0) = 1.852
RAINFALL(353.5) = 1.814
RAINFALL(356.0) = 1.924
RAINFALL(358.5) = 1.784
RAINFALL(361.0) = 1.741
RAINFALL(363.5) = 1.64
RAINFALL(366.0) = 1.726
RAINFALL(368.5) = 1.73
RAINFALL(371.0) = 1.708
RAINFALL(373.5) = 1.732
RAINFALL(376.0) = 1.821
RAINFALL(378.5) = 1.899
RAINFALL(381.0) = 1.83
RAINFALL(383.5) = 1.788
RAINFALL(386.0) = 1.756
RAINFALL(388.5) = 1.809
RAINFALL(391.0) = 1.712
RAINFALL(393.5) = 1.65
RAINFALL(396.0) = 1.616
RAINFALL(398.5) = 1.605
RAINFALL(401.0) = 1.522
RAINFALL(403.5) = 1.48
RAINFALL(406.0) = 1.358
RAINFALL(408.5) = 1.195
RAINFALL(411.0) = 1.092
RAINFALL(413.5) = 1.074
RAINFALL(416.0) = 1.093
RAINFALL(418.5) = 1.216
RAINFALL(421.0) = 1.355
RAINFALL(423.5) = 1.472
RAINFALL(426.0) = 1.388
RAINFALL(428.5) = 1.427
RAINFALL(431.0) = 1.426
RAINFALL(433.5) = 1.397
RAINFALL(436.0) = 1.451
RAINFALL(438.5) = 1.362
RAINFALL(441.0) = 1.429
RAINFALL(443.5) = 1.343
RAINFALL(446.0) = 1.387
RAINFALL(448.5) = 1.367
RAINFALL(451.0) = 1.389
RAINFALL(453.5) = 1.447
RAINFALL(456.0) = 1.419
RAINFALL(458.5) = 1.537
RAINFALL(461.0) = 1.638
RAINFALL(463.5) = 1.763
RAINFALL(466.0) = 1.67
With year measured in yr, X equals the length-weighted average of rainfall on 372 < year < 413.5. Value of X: 1.6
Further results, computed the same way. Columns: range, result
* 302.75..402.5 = 1.85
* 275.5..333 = 2.22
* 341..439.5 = 1.59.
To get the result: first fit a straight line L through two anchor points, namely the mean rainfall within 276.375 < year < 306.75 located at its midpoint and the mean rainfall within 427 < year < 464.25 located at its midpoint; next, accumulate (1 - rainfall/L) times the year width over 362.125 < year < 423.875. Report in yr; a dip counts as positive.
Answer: 7.3 yr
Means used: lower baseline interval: 2.36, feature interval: 1.56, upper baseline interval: 1.45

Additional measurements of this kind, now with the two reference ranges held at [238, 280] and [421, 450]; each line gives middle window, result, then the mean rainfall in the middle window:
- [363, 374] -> 0.7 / 1.71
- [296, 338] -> 3.0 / 2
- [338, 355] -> 1.1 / 1.84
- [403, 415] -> 2.7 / 1.22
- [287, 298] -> 0.2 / 2.28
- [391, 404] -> 0.4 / 1.59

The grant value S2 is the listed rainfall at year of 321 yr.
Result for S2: 2.125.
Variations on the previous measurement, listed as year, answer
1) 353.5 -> 1.814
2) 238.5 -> 2.164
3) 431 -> 1.426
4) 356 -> 1.924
